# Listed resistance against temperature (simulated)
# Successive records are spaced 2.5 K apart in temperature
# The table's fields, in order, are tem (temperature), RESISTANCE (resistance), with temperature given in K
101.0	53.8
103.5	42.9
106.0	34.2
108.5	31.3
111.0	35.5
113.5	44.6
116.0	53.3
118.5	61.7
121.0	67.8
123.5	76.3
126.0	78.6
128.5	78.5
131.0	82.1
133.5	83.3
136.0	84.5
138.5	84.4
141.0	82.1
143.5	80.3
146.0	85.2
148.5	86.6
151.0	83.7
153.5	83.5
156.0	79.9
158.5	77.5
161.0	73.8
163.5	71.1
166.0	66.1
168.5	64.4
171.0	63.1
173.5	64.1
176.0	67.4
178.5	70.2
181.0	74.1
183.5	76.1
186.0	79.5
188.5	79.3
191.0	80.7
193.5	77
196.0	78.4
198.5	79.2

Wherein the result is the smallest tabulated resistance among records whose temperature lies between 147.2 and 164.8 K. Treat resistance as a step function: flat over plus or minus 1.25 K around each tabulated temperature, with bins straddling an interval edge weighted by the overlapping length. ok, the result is 71.1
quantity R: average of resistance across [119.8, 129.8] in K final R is 75.4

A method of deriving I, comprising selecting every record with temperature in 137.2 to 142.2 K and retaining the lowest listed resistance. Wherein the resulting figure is 82.1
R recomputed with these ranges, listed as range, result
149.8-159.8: 81.1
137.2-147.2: 83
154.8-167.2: 73.7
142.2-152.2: 83.9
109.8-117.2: 44.5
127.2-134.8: 81.3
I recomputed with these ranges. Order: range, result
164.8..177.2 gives 63.1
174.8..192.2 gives 67.4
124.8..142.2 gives 78.5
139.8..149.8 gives 80.3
